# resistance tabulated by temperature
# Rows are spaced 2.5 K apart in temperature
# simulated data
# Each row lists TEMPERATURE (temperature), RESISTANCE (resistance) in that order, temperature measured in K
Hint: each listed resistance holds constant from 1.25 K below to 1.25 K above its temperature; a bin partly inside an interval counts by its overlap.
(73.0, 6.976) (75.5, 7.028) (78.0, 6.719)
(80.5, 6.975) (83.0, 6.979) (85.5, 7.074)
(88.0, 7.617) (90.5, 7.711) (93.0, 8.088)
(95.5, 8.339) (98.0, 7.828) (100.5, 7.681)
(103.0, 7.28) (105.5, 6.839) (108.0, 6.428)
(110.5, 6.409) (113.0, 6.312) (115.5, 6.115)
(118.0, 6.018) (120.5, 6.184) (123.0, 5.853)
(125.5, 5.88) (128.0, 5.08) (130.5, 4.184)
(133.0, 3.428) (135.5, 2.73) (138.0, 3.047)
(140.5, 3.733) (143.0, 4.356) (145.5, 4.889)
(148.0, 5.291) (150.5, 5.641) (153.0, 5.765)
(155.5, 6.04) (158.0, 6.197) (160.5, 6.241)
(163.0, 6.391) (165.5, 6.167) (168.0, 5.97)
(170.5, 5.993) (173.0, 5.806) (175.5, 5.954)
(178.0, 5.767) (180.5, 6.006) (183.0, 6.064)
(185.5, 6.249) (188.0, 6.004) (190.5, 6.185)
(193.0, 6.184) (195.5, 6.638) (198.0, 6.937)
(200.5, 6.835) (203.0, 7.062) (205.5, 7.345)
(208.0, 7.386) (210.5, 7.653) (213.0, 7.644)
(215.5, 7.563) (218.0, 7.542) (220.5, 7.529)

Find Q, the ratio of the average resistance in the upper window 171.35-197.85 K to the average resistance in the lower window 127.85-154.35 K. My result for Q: 1.4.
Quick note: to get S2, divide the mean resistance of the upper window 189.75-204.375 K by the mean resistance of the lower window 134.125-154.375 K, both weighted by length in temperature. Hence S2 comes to 1.5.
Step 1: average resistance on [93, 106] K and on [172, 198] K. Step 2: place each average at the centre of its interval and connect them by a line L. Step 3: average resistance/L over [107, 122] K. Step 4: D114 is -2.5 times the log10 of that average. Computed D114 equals 0.19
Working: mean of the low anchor 7.68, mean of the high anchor 6.13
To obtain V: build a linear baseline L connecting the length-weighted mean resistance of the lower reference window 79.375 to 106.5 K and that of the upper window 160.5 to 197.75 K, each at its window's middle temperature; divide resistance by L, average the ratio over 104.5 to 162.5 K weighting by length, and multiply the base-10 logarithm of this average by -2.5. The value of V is 0.27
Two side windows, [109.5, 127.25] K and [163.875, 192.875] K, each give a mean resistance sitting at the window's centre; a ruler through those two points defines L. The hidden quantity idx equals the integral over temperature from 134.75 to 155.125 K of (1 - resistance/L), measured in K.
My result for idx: 5.1 K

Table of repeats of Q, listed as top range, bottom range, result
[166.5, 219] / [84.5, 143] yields 1.09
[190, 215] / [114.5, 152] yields 1.46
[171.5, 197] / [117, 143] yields 1.33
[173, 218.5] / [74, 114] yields 0.93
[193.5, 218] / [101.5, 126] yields 1.13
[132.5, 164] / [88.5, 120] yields 0.70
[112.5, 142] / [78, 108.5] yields 0.65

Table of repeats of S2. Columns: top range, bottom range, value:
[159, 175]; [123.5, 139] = 1.46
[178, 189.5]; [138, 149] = 1.38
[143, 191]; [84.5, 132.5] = 0.89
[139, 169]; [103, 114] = 0.84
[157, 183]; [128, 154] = 1.40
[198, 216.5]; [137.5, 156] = 1.50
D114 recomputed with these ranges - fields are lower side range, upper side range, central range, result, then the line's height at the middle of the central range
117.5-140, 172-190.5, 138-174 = -0.03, 5.34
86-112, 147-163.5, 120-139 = 0.42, 6.6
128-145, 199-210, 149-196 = -0.11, 5.57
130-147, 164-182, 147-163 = -0.22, 4.82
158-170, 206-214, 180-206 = 0.09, 7.04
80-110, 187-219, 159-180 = 0.18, 7.12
